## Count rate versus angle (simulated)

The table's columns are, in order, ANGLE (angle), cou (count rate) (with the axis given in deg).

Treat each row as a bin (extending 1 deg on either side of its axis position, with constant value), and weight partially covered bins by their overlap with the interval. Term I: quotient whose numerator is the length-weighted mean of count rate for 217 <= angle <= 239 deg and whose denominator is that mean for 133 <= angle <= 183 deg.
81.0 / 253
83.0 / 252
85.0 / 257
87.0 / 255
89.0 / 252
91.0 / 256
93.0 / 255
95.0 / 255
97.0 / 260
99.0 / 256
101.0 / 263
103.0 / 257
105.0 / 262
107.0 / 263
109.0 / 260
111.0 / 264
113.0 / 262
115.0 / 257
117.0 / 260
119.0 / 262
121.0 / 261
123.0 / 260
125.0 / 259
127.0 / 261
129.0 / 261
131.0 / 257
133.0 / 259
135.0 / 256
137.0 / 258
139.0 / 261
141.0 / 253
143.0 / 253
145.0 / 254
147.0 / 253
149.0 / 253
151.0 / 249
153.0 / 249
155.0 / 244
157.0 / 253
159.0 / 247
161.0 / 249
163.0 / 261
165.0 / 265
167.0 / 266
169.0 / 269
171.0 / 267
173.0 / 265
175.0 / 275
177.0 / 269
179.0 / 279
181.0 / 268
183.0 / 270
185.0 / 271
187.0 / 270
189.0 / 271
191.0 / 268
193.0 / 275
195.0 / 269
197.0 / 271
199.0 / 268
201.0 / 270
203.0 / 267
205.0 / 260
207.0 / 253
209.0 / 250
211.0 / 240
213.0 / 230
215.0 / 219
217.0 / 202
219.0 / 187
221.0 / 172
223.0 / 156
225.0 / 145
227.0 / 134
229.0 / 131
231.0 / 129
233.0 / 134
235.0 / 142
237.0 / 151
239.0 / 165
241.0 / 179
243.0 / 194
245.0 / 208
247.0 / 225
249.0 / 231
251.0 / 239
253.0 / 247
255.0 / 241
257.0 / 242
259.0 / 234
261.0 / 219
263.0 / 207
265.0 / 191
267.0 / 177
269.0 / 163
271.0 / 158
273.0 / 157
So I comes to 0.58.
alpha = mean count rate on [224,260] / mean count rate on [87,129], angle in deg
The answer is 0.7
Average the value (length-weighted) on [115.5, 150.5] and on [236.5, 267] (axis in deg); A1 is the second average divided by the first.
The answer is 0.8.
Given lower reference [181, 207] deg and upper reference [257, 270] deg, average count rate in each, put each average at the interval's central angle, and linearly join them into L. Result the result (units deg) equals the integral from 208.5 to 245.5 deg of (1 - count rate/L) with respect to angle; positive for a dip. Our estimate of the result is 9.6 deg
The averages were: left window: 268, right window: 202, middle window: 176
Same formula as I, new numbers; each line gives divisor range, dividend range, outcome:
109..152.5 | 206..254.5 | 0.74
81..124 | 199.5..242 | 0.74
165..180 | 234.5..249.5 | 0.69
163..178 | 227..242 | 0.55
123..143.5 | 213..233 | 0.64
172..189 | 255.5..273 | 0.73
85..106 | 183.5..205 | 1.05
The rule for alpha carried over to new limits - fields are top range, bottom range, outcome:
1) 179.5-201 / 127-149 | 1.05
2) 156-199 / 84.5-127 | 1.03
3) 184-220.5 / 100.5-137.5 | 0.97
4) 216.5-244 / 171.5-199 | 0.58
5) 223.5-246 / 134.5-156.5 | 0.62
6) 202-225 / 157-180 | 0.83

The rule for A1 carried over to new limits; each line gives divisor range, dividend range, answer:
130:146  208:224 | 0.81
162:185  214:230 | 0.63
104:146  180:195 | 1.04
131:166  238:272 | 0.82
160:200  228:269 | 0.72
